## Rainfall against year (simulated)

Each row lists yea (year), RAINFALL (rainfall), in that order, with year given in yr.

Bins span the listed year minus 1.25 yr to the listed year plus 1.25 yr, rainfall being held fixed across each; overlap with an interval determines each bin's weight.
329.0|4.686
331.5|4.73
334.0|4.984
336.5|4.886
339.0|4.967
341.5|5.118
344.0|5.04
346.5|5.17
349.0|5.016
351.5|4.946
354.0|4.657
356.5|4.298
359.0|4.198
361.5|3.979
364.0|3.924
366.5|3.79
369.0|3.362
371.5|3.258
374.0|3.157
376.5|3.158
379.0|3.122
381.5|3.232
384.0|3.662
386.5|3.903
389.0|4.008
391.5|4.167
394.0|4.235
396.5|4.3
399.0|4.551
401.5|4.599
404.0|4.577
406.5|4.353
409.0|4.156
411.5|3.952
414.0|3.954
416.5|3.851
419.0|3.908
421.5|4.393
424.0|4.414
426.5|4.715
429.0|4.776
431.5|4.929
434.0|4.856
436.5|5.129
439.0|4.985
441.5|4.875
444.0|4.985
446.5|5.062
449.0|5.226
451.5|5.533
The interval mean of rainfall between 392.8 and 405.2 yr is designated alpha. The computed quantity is 4.45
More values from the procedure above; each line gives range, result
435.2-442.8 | 5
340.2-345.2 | 5.08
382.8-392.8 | 3.94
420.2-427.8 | 4.51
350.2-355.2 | 4.81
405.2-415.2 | 4.11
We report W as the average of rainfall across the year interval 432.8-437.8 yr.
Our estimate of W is 4.99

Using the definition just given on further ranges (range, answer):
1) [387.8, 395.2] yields 4.14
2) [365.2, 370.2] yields 3.58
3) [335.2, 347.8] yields 5.04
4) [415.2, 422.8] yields 4.05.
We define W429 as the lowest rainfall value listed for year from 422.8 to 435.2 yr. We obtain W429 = 4.414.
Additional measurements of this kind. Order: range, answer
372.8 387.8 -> 3.122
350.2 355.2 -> 4.657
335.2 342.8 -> 4.886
